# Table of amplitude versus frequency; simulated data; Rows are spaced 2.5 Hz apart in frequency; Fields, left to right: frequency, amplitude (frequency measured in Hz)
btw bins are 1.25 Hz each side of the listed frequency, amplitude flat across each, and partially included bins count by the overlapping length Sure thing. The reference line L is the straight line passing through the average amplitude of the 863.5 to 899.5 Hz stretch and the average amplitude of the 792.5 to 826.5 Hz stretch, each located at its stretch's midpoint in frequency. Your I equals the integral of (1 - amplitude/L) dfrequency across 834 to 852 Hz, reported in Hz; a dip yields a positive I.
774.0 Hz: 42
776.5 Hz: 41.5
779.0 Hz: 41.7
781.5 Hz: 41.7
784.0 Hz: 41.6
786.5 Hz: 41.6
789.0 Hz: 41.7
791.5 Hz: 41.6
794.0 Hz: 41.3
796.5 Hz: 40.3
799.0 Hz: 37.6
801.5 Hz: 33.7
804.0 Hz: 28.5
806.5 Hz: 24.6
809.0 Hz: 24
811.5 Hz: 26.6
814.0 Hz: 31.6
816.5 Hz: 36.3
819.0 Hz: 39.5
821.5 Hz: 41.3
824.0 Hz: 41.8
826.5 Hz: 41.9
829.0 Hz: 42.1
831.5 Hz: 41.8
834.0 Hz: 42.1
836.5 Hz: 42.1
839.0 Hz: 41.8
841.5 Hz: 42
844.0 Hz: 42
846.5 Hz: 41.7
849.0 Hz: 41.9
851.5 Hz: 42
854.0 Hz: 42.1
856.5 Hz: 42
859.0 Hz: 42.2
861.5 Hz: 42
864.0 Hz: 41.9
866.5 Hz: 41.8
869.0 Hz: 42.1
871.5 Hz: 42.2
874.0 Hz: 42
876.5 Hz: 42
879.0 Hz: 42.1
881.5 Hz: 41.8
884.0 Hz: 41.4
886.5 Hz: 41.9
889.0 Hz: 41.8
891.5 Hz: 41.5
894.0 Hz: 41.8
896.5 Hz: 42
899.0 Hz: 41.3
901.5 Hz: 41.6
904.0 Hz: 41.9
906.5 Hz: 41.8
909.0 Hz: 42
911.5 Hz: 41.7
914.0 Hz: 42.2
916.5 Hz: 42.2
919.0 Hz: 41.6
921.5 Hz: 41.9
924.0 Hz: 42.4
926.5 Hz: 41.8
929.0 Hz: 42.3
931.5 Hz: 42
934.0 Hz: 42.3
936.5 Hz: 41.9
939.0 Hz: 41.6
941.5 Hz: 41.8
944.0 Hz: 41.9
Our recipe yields -1.85 Hz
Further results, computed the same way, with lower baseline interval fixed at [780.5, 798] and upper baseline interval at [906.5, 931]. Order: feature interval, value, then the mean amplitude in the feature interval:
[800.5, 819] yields 5.13 Hz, 30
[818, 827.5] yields 0.08 Hz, 41.1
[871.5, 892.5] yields -0.01 Hz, 41.8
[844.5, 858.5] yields -0.10 Hz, 42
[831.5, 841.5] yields -0.09 Hz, 42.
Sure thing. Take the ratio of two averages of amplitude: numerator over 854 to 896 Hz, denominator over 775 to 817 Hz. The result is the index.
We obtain 1.16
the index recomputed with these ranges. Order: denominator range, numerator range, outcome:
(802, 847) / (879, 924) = 1.12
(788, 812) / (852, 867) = 1.23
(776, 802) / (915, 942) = 1.04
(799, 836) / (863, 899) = 1.18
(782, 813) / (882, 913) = 1.18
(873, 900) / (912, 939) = 1.01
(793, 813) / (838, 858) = 1.31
